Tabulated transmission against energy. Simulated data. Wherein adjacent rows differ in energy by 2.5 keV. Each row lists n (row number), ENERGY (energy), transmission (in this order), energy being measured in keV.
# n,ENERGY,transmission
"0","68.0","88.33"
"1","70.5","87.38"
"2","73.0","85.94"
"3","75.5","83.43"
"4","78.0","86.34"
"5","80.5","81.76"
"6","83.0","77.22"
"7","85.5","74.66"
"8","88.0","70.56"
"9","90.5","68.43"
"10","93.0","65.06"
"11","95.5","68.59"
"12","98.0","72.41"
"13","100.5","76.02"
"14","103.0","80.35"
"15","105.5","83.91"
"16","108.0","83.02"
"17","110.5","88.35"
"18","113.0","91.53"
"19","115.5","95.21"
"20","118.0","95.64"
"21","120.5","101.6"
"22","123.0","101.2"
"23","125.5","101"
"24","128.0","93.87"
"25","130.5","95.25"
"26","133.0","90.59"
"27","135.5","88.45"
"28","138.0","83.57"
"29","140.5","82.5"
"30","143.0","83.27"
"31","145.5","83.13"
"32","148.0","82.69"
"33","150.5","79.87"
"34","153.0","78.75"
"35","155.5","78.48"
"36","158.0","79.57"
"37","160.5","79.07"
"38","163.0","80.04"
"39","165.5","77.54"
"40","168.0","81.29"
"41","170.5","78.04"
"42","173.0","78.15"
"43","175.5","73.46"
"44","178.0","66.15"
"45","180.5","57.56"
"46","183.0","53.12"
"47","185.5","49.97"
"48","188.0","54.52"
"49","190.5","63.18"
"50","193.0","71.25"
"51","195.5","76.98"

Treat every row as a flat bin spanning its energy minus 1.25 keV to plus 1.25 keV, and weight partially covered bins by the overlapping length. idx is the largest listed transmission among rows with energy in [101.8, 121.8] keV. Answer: 101.6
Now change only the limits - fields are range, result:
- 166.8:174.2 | 81.29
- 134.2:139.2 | 88.45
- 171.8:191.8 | 78.15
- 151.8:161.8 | 79.57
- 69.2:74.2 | 87.38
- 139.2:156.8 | 83.27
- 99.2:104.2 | 80.35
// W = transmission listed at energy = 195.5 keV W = 76.98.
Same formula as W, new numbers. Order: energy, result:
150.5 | 79.87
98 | 72.41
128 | 93.87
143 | 83.27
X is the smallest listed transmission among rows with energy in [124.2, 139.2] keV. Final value 83.57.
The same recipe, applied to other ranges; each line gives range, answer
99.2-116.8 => 76.02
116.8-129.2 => 93.87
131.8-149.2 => 82.5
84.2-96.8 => 65.06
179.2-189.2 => 49.97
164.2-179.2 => 66.15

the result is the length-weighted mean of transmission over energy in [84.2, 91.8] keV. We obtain 71.2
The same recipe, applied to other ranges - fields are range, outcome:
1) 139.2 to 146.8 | 83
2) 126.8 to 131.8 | 94.5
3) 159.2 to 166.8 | 78.9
